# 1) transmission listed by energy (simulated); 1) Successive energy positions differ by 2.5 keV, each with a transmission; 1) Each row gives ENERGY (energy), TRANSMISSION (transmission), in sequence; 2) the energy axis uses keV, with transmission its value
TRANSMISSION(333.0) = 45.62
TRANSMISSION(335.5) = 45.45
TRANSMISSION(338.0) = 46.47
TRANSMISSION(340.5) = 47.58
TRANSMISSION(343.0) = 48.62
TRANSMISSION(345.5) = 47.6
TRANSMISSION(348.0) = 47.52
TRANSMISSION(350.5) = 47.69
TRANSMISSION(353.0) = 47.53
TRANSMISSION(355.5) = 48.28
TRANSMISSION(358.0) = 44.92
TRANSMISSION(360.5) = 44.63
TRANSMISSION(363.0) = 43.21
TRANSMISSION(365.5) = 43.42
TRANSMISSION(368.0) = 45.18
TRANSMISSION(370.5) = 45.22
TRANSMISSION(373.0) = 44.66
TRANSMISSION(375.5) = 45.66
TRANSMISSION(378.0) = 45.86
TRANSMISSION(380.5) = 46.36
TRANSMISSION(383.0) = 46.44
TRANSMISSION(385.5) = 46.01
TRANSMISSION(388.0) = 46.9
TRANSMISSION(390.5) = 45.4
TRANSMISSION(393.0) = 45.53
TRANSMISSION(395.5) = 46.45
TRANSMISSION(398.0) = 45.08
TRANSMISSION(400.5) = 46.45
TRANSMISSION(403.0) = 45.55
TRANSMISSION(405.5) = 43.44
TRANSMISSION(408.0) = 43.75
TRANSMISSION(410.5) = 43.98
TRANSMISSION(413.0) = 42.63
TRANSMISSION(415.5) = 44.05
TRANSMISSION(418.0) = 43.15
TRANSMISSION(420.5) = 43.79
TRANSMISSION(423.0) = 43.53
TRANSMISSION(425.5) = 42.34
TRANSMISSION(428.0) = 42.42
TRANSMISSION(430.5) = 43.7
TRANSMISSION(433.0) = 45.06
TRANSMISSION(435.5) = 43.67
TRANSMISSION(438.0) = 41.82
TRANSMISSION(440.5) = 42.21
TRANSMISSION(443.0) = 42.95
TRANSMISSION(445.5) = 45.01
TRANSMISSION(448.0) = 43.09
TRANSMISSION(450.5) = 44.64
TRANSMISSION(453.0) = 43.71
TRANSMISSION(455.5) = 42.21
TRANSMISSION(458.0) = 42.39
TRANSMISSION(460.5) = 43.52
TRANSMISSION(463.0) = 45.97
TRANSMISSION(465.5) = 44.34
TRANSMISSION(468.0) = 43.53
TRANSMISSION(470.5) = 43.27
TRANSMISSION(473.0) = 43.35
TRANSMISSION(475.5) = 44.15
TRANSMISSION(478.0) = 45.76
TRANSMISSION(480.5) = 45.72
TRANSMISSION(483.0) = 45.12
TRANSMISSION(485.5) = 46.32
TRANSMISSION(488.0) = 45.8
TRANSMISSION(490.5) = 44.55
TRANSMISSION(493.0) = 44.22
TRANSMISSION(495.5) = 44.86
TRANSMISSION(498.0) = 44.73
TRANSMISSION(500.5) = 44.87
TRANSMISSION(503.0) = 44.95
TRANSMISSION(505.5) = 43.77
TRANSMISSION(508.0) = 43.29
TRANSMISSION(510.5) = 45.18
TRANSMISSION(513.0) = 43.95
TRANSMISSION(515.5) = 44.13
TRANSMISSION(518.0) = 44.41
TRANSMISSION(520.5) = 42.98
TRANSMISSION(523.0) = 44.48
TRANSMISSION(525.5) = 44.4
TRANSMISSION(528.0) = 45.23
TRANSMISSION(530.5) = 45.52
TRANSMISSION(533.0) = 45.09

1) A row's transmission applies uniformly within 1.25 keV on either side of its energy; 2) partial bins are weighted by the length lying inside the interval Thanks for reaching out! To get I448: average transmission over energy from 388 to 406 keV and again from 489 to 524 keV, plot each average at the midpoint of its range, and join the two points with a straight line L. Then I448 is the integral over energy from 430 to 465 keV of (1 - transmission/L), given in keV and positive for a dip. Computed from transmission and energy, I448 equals 1.1 keV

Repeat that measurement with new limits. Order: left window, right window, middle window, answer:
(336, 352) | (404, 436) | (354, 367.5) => 0.48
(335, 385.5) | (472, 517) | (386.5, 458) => 2.32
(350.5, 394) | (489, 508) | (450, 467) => 0.41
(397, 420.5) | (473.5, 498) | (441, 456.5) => 0.38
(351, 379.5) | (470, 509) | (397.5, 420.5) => 0.50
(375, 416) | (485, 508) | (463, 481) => 0.21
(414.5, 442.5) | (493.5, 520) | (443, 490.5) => -0.55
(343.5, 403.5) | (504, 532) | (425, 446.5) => 0.94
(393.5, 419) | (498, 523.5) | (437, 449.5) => 0.37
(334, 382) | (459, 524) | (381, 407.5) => -0.01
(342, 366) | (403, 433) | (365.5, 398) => -0.39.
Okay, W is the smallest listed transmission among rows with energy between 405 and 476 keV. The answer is 41.82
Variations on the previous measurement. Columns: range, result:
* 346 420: 42.63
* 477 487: 45.12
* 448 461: 42.21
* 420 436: 42.34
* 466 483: 43.27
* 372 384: 44.66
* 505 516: 43.29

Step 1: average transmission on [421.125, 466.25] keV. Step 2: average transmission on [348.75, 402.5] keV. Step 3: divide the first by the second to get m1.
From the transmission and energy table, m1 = 0.9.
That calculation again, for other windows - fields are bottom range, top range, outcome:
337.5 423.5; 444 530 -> 0.97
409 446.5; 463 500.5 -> 1.03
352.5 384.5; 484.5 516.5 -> 0.98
